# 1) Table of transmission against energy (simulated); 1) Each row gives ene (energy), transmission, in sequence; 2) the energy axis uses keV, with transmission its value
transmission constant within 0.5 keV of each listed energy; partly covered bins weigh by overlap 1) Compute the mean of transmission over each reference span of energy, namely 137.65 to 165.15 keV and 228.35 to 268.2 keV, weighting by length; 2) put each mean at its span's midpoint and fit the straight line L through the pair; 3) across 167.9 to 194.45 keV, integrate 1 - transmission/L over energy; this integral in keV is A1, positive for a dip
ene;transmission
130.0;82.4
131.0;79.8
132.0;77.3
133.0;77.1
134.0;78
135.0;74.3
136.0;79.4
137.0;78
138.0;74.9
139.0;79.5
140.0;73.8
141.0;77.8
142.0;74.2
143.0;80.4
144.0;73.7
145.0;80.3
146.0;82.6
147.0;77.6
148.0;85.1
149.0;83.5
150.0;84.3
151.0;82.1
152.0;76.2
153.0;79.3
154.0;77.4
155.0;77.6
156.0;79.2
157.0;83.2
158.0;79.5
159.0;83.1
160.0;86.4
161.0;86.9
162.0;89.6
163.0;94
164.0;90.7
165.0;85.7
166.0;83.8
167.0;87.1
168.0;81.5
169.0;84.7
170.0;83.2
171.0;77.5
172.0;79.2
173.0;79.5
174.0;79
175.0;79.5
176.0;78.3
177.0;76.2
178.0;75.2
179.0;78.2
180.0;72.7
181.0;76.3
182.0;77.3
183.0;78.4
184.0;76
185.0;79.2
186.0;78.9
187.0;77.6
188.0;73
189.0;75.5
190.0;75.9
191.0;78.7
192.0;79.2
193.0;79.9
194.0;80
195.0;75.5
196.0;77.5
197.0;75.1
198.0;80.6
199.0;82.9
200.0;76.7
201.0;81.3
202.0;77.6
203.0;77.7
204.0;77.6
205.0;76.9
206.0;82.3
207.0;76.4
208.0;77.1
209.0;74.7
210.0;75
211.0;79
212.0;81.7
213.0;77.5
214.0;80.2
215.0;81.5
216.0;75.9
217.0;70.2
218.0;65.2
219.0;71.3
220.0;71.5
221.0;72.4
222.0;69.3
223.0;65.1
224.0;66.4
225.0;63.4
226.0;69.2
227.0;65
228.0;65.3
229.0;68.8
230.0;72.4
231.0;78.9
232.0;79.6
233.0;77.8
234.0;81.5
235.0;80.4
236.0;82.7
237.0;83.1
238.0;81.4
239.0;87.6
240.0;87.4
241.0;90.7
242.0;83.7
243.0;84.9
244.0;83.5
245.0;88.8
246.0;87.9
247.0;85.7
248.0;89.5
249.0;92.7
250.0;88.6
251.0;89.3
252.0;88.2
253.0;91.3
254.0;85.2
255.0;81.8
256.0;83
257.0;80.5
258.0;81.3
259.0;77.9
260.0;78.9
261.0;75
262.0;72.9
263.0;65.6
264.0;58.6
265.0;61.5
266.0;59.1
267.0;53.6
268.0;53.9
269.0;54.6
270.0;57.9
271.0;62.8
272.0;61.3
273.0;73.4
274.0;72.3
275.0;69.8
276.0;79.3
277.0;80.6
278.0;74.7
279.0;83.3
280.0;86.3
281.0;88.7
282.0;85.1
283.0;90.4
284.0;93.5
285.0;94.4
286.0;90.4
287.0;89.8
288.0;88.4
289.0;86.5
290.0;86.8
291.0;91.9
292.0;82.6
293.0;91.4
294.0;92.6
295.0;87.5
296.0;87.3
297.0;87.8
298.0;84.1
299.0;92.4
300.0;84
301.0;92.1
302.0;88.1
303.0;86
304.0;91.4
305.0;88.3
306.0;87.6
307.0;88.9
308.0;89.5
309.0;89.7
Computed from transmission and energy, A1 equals 0.88 keV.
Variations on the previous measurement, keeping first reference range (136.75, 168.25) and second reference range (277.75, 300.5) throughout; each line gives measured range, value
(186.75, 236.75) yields 5.2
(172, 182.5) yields 0.7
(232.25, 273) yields 4.0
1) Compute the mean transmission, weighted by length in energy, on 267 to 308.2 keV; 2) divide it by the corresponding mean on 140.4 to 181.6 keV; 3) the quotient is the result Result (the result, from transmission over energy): 1.02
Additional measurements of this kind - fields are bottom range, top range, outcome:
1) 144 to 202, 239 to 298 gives 1.01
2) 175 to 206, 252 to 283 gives 0.95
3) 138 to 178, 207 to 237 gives 0.91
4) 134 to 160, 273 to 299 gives 1.08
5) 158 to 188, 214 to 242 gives 0.93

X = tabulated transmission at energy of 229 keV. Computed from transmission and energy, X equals 68.8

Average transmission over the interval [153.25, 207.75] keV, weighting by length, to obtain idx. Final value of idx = 79.9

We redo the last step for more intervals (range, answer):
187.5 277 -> 76.2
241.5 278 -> 76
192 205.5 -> 78.4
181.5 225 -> 76.2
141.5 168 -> 82.4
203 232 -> 73.4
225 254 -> 82.1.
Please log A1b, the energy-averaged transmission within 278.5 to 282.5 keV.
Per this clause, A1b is 85.8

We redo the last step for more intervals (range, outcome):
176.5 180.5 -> 75.6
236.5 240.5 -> 84.9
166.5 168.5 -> 84.3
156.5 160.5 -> 83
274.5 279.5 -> 77.5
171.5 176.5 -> 79.1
